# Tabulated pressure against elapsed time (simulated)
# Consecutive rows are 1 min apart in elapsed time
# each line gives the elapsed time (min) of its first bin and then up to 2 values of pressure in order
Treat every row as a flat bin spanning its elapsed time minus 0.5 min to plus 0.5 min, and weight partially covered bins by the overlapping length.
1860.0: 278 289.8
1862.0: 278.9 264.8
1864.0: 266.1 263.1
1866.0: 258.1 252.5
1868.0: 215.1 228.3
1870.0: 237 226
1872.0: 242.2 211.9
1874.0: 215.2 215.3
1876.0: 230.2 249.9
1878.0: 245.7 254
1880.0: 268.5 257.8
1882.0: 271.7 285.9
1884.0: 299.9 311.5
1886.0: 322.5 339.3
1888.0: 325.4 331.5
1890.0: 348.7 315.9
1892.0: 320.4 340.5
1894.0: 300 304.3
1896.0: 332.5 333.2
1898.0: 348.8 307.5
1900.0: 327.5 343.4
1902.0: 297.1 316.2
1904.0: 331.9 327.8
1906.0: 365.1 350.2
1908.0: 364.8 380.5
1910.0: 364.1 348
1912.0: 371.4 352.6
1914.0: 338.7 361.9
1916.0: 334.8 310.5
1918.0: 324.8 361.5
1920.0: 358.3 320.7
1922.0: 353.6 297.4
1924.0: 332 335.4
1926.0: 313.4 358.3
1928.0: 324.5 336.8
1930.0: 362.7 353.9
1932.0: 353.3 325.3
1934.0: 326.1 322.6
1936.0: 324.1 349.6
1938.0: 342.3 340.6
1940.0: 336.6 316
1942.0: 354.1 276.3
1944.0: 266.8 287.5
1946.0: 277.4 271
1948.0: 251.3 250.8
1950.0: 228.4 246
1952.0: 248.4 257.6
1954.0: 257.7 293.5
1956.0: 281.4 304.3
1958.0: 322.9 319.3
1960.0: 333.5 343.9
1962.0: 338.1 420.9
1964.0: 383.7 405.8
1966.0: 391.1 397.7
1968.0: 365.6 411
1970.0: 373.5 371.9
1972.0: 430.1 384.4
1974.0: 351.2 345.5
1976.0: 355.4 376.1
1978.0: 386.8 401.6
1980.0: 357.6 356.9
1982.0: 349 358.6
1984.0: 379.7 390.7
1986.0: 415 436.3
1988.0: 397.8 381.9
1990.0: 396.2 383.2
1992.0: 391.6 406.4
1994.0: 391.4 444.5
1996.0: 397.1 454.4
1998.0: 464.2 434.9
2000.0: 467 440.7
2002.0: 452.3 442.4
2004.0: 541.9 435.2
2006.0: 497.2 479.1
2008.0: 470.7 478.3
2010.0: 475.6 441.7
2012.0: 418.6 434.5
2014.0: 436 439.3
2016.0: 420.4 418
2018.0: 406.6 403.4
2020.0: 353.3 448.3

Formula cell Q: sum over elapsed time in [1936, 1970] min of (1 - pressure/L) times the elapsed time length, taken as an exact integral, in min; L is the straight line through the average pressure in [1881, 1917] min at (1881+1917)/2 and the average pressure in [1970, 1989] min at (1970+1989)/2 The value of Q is 4.29 min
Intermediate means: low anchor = 331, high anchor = 380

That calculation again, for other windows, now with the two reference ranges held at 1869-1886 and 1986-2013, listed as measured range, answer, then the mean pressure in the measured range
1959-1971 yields 0.3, 376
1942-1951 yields 2.3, 268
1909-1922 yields -1.5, 347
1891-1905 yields -1.9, 323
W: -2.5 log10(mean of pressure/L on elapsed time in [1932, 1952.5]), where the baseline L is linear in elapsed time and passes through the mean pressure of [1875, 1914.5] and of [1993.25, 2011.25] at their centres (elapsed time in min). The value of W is 0.25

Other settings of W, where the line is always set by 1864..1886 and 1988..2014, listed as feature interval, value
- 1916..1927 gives -0.04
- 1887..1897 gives -0.18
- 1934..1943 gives 0.05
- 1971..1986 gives 0.09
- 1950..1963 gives 0.25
